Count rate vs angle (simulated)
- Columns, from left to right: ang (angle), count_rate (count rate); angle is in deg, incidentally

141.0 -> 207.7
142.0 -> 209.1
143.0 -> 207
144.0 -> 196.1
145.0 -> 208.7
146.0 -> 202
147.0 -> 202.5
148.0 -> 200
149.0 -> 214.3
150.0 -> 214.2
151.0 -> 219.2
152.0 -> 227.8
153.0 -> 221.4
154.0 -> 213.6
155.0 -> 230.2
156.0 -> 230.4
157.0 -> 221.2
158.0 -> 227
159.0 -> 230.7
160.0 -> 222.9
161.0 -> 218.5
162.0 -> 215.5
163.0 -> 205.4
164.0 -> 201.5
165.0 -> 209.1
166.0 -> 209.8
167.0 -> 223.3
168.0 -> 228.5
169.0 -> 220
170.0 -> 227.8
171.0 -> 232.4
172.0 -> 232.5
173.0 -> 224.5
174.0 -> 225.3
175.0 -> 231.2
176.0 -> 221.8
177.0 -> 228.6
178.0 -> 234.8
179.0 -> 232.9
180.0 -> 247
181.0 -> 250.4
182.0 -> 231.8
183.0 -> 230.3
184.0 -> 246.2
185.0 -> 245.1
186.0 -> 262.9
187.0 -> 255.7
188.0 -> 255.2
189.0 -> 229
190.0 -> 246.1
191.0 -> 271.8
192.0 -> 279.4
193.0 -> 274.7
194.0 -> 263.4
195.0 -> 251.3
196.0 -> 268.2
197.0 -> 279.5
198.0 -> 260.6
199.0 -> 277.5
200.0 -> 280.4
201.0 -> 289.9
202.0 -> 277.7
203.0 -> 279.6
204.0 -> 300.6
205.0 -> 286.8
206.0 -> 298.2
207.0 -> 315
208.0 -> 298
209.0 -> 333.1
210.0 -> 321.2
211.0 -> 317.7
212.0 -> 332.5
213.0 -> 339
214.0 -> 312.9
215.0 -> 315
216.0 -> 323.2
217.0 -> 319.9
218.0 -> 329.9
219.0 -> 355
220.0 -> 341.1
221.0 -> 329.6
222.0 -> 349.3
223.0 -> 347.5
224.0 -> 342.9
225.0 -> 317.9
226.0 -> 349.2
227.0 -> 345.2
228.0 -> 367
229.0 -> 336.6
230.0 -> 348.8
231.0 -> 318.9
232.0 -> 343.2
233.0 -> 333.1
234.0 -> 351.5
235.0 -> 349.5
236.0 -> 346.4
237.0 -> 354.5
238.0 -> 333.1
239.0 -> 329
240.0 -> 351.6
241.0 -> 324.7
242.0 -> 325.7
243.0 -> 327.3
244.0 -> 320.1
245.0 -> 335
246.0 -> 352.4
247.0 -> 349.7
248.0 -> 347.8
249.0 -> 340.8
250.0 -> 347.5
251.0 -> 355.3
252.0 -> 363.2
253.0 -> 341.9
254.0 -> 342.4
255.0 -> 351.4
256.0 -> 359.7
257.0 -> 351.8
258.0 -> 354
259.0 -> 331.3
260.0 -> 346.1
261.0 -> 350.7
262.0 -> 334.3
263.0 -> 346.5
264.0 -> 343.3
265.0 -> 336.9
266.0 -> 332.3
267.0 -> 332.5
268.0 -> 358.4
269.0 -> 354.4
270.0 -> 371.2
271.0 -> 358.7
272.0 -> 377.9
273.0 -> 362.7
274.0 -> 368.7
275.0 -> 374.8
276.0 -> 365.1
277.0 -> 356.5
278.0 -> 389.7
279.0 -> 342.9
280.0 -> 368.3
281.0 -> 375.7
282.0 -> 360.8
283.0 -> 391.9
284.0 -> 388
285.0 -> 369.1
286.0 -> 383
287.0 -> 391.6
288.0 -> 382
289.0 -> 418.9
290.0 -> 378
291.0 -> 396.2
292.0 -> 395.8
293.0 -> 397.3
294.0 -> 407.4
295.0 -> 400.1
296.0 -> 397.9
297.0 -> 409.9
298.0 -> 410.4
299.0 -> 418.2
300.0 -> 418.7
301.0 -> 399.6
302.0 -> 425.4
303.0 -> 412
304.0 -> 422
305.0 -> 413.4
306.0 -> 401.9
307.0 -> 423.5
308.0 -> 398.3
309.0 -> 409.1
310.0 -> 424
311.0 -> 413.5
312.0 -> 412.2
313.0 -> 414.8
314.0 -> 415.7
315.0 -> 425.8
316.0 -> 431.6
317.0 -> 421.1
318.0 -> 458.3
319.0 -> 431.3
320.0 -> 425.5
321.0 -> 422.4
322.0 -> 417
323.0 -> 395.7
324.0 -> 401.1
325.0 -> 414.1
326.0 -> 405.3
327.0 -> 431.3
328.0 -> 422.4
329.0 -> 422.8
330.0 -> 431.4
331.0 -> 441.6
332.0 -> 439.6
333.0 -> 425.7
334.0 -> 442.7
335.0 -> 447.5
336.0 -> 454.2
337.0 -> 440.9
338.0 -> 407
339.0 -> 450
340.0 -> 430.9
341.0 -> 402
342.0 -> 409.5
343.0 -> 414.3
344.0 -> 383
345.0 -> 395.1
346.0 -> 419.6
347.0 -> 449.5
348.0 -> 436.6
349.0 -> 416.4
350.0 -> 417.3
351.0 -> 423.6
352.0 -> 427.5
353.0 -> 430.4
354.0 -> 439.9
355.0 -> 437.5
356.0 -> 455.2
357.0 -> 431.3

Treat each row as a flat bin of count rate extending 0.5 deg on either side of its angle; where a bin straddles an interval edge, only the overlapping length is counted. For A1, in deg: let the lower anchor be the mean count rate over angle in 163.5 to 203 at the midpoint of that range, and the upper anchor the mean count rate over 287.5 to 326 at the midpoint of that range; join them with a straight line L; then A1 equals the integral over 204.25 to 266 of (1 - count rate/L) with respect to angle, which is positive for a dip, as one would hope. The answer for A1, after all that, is -4.4 deg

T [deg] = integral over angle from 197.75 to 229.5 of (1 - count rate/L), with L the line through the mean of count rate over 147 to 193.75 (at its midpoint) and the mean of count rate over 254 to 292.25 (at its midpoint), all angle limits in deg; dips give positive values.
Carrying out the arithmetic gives -3.5 deg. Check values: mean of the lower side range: 231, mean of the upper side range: 364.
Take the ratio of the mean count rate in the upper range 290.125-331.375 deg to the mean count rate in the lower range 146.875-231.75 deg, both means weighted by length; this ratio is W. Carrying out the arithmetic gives 1.55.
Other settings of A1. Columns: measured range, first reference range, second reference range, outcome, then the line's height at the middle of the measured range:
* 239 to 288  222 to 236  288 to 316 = 2.63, 374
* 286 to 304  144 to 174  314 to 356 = -1.19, 378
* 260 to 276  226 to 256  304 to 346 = 0.63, 368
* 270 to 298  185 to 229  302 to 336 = 0.19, 385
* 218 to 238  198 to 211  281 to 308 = -1.24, 323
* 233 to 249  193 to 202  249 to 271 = -0.74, 325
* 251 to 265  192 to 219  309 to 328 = 0.30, 355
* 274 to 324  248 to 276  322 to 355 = -1.93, 387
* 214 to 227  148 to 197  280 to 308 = -1.55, 299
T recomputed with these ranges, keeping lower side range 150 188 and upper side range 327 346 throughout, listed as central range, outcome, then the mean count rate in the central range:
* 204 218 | -1.9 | 316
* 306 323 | -0.9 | 420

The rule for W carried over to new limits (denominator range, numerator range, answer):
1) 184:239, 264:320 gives 1.27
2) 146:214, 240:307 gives 1.48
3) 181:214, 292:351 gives 1.51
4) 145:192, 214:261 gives 1.50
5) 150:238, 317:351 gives 1.54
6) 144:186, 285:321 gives 1.84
